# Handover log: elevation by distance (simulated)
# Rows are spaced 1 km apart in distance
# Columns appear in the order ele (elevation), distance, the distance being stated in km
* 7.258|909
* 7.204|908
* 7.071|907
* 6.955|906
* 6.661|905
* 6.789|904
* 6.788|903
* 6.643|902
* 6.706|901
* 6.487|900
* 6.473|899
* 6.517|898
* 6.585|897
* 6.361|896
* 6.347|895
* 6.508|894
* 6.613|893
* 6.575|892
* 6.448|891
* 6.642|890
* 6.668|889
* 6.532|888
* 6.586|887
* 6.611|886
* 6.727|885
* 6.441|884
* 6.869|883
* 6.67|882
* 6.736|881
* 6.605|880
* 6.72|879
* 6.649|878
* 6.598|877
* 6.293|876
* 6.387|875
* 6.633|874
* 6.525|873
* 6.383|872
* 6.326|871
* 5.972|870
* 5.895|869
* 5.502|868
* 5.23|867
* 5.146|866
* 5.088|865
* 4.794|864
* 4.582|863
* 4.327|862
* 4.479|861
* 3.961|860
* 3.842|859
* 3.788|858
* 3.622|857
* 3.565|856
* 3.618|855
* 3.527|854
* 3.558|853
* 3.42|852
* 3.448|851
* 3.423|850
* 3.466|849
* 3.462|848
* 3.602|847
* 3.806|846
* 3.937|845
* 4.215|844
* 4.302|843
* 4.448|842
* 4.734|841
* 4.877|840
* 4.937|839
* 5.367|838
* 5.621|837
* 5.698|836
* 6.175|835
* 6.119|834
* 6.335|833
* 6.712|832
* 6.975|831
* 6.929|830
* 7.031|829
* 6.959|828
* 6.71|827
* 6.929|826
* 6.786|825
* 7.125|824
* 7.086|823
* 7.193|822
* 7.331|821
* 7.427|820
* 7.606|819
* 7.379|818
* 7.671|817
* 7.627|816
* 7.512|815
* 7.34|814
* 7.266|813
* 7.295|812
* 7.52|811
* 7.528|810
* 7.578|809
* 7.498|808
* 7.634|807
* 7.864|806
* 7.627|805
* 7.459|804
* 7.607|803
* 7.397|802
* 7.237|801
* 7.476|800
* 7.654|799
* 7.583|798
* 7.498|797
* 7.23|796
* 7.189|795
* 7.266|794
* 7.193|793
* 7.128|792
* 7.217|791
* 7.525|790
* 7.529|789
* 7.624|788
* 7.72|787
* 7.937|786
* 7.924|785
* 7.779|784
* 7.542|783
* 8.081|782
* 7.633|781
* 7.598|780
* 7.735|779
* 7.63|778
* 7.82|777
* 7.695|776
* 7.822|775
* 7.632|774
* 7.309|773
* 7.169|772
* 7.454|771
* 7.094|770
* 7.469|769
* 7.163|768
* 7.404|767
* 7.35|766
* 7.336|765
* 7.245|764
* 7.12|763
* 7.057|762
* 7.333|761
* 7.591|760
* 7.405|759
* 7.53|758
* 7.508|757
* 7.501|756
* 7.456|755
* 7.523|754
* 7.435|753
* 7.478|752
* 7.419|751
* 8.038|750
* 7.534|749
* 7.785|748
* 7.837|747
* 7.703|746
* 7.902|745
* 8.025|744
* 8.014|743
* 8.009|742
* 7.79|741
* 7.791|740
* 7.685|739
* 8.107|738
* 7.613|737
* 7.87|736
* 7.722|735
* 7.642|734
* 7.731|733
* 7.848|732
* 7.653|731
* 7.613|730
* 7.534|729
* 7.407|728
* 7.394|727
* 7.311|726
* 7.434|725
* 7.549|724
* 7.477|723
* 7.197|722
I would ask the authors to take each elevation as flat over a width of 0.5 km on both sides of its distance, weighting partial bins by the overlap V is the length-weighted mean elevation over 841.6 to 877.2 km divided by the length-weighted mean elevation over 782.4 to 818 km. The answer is 0.6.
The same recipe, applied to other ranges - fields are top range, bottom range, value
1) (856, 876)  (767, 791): 0.68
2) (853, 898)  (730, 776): 0.76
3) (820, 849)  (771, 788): 0.75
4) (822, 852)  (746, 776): 0.73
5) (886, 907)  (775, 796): 0.87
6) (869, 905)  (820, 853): 1.20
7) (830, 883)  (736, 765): 0.67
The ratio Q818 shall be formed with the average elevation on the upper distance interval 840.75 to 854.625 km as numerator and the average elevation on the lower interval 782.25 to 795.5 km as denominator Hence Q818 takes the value 0.50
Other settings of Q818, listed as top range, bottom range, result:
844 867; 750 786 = 0.53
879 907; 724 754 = 0.86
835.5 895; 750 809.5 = 0.70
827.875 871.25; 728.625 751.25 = 0.62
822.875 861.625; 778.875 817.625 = 0.66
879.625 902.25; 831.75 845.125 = 1.25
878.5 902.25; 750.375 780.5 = 0.88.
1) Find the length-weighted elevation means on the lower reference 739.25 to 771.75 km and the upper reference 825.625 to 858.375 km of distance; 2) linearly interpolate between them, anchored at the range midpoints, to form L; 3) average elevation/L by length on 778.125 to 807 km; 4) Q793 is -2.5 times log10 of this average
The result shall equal -0.18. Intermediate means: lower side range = 7.54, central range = 7.55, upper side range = 4.88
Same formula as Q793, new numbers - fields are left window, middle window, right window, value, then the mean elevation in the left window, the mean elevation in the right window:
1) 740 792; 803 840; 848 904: -0.06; 7.57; 5.64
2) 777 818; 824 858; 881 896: 0.38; 7.54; 6.59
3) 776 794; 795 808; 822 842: -0.06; 7.62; 6.25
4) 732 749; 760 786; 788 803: 0.01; 7.82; 7.38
